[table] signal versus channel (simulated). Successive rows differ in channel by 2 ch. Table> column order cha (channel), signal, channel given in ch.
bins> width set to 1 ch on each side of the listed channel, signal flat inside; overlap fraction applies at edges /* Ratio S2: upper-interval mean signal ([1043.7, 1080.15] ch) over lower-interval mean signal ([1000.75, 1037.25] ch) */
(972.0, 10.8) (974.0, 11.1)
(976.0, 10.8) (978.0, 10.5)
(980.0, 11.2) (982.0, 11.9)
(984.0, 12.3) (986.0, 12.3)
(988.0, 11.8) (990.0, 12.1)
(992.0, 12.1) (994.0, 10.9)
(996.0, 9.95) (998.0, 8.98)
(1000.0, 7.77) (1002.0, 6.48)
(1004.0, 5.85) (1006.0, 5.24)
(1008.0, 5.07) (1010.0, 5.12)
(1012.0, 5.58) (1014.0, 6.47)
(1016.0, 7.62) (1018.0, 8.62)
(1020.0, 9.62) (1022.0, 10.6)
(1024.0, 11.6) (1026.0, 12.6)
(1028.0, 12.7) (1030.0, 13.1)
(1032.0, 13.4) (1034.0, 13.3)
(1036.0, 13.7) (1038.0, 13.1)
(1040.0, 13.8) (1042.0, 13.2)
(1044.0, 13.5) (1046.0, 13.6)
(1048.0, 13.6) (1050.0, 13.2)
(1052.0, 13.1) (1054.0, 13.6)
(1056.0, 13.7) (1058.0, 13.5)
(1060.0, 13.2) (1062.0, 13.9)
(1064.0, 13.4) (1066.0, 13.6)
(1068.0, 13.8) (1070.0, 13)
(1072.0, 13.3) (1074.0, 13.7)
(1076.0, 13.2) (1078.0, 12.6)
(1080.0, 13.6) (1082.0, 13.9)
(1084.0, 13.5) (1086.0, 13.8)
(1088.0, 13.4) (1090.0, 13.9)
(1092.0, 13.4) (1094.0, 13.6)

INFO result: 1.4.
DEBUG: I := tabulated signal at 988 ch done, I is 11.8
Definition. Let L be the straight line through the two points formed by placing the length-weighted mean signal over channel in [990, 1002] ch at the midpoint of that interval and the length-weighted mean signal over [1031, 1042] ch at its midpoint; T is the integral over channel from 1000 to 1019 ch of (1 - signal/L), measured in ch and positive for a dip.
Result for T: 8.15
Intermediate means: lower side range 9.83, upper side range 13.4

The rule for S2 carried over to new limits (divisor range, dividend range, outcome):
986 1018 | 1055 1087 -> 1.64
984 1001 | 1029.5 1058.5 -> 1.24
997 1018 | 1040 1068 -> 2.07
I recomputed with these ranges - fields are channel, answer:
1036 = 13.7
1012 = 5.58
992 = 12.1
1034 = 13.3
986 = 12.3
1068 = 13.8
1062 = 13.9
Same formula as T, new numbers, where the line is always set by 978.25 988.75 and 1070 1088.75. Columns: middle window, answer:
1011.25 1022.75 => 4.0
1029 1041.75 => -0.7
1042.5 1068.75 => -1.0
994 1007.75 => 5.2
